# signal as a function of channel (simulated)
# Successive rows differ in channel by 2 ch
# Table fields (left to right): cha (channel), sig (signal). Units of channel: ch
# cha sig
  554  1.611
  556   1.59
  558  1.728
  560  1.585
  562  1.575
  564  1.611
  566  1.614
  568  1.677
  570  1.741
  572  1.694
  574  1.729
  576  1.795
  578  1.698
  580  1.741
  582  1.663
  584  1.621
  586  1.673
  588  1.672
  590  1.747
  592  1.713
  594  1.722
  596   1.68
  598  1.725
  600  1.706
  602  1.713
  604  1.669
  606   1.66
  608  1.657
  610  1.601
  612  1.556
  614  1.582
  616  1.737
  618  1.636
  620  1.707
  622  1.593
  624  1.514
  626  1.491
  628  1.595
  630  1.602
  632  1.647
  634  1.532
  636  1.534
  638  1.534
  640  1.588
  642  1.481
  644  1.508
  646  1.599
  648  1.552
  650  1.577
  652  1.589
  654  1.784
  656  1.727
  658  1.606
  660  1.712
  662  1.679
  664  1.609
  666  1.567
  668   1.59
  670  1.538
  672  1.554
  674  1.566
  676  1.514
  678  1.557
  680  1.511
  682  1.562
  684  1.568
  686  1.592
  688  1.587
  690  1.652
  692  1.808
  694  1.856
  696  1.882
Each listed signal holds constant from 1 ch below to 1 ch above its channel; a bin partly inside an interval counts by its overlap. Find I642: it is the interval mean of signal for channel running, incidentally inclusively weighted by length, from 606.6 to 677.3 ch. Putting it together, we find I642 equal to 1.6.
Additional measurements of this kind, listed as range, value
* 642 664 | 1.63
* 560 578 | 1.68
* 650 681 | 1.61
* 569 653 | 1.64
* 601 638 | 1.61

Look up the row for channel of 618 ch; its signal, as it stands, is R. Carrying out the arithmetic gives 1.636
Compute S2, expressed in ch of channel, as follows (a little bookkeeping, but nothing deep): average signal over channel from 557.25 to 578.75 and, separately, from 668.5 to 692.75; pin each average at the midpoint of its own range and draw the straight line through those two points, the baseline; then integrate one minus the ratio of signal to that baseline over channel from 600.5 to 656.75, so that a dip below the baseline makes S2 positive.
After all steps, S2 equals 0.7 ch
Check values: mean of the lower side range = 1.68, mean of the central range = 1.61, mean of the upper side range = 1.58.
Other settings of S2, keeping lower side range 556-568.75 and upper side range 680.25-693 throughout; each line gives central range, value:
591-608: -0.7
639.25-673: 0.4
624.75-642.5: 0.7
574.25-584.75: -0.5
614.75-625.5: 0.0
